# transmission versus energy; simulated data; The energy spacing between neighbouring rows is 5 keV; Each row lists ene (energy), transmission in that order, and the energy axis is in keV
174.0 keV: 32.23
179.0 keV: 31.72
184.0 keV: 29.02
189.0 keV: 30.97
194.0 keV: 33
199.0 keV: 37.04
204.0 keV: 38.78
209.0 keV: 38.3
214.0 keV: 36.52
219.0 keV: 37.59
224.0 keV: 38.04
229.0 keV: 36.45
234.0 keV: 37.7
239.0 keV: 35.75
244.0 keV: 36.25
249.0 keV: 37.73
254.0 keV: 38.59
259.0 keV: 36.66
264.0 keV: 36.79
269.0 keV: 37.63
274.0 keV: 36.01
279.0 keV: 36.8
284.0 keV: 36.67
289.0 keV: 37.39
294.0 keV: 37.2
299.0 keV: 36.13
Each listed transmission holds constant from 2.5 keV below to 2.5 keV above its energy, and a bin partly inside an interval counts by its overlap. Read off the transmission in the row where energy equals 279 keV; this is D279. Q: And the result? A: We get 36.8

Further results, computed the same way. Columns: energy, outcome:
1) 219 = 37.59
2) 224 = 38.04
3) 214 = 36.52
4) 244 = 36.25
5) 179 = 31.72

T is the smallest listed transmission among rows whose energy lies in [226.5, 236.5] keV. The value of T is 36.45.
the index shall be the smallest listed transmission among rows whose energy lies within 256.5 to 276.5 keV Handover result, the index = 36.01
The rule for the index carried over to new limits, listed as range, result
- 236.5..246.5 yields 35.75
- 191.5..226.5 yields 33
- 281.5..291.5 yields 36.67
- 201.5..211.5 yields 38.3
